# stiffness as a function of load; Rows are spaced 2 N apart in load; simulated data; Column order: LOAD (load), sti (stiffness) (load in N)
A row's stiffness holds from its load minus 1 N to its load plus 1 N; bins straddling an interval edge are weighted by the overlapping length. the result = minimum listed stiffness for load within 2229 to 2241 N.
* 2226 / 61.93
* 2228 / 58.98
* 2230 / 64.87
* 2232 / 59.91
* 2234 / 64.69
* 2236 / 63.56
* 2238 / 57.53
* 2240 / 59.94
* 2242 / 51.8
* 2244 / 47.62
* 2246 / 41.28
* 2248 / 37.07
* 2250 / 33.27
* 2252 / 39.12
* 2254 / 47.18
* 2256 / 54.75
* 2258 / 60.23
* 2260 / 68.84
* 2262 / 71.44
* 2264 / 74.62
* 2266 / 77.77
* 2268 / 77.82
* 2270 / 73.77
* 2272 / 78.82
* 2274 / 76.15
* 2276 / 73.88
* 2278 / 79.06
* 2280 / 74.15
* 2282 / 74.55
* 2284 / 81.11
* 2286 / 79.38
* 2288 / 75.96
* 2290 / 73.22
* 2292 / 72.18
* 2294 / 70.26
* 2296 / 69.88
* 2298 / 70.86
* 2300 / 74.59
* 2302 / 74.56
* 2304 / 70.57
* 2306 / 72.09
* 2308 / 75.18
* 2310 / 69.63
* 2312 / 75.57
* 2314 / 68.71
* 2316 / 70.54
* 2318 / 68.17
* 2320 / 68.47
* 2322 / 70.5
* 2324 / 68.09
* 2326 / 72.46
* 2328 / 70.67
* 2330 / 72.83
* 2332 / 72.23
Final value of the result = 57.53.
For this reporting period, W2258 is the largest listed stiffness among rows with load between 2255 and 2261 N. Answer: 68.84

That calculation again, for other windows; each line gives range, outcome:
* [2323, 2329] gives 72.46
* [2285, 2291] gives 79.38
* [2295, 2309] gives 75.18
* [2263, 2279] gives 79.06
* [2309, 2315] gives 75.57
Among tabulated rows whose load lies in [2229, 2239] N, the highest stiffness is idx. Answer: 64.87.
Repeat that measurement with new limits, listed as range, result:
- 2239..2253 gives 59.94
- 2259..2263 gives 71.44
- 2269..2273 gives 78.82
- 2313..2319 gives 70.54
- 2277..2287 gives 81.11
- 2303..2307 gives 72.09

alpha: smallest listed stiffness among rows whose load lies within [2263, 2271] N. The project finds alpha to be 73.77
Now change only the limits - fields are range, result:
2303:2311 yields 69.63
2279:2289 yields 74.15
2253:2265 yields 47.18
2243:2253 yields 33.27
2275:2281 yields 73.88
